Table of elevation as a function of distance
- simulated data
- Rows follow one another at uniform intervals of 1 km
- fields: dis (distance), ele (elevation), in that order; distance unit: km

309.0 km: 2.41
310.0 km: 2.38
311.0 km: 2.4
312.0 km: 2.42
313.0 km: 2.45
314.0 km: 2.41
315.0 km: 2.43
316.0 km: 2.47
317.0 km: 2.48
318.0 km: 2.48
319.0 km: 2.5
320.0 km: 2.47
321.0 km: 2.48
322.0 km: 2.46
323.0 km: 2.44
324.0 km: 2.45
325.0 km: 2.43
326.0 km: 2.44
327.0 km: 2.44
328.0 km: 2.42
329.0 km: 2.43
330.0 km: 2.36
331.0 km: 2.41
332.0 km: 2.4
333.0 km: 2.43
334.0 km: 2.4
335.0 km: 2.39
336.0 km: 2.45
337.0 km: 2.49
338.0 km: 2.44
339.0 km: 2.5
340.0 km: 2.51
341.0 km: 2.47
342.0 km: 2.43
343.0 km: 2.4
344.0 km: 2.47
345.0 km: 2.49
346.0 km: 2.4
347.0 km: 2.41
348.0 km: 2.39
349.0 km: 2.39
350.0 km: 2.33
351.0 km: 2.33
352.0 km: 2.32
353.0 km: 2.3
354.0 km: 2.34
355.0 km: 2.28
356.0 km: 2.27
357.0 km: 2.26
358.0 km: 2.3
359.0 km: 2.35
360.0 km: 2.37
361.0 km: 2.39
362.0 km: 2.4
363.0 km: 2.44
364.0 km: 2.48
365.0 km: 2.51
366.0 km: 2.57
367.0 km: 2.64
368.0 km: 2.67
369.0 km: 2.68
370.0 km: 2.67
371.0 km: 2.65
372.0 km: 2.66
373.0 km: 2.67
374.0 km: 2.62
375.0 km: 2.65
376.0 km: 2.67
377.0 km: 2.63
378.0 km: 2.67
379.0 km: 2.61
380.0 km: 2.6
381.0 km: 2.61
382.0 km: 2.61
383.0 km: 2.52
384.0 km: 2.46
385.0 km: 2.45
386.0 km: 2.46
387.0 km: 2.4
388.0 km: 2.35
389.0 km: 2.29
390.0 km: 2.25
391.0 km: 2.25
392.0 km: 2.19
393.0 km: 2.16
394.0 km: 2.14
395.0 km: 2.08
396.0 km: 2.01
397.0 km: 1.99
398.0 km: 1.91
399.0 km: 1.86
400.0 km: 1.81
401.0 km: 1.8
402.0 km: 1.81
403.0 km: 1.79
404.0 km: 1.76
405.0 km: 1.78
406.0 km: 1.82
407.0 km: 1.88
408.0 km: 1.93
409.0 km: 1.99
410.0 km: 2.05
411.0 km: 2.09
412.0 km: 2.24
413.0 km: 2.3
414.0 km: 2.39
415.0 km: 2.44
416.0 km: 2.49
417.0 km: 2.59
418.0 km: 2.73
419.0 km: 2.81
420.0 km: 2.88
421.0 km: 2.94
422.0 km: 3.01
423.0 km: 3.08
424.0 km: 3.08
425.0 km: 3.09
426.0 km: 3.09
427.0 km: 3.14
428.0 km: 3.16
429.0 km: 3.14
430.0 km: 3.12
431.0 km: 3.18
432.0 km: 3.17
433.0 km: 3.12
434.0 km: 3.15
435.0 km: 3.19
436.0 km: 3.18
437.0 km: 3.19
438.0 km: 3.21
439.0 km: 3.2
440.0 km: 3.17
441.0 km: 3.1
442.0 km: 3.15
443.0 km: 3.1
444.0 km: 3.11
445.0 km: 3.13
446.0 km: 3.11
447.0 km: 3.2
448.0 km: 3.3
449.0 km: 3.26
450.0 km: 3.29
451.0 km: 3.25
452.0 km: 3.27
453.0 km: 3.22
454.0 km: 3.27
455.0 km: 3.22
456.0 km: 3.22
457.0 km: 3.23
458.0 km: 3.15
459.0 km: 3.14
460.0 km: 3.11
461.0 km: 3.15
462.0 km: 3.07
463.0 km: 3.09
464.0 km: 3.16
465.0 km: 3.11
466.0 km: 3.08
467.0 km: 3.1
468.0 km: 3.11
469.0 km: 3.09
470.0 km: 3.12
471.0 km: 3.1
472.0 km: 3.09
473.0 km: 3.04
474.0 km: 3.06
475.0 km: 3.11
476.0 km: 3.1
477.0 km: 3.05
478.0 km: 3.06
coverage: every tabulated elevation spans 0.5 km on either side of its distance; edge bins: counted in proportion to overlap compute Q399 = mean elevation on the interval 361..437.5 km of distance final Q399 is 2.51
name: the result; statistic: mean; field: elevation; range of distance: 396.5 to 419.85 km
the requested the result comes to 2.11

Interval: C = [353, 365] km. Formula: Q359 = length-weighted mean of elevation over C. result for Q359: 2.36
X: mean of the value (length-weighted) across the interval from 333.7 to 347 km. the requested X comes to 2.45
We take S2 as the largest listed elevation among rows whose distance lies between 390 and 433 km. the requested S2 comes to 3.18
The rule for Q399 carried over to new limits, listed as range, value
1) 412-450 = 3.01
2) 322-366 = 2.41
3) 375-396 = 2.42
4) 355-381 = 2.53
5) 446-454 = 3.25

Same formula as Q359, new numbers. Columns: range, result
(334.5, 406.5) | 2.35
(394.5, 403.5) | 1.9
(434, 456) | 3.2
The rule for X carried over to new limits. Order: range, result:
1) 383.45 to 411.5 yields 2.06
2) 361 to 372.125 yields 2.57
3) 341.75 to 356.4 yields 2.37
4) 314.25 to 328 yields 2.46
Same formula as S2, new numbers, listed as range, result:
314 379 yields 2.68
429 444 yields 3.21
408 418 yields 2.73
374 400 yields 2.67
